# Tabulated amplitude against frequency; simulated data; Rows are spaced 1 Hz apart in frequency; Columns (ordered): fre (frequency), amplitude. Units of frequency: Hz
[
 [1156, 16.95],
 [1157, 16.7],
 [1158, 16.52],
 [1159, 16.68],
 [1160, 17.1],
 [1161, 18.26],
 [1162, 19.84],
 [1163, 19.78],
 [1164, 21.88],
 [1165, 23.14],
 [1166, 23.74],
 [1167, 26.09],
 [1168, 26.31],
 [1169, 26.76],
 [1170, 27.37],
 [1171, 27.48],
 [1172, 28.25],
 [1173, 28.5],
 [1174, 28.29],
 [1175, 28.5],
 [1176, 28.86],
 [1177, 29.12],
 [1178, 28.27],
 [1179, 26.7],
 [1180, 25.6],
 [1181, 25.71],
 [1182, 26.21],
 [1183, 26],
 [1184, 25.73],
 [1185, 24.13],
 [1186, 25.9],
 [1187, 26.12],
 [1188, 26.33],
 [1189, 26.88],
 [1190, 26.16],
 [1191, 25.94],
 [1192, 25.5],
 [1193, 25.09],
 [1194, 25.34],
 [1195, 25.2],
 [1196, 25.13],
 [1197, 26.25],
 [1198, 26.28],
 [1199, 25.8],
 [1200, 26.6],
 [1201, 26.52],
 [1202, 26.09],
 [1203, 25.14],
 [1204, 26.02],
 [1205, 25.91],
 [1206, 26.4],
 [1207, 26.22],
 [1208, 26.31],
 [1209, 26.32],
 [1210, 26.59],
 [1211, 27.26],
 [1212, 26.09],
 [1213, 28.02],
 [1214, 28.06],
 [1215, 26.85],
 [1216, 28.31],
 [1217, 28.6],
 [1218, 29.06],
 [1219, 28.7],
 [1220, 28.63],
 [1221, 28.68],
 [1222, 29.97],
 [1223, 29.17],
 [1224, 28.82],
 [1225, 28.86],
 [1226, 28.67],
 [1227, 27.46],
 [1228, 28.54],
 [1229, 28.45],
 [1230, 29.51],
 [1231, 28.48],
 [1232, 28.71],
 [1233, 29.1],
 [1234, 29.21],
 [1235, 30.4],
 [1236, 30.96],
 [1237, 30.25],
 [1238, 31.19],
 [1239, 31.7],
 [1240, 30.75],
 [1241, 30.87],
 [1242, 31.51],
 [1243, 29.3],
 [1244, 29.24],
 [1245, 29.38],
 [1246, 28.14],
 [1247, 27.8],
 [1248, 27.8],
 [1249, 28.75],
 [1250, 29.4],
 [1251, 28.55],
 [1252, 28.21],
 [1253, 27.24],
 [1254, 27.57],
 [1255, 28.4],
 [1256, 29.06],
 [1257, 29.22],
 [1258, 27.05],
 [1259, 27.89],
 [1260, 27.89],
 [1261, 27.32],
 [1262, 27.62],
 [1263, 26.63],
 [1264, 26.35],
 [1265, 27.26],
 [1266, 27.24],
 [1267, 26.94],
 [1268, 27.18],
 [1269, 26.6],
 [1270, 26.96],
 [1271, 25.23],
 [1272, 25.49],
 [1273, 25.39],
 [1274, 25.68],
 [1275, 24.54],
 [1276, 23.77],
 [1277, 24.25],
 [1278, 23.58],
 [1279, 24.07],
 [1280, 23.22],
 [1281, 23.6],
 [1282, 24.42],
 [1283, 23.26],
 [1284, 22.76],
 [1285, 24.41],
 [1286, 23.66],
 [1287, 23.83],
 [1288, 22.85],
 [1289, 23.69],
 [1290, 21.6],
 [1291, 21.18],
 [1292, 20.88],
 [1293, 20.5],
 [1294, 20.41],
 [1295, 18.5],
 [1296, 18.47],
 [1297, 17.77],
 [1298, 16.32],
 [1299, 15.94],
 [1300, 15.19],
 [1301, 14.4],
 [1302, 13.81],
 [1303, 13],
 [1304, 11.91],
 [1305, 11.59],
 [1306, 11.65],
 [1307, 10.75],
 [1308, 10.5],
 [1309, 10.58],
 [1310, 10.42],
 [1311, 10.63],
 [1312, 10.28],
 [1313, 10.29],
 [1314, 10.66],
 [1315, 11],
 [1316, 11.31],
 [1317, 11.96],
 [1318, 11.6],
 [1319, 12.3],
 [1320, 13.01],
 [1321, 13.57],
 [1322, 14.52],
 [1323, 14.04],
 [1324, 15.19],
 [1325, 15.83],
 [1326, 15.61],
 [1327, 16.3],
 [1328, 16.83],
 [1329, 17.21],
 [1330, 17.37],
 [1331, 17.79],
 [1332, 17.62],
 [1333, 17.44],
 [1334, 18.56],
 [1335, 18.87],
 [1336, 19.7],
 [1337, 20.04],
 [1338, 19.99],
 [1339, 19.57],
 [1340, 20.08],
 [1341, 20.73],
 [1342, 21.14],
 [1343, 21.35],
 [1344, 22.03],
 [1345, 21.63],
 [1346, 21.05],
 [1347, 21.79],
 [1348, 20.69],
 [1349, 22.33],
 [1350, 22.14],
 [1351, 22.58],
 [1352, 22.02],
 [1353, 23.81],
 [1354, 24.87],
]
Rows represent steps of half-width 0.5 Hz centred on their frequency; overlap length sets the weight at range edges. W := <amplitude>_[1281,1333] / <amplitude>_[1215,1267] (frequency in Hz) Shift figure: 0.6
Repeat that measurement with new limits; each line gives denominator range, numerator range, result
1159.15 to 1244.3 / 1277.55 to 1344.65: 0.64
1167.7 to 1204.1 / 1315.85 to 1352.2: 0.68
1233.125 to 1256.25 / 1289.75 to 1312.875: 0.51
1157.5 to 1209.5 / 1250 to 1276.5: 1.07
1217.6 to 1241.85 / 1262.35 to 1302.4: 0.77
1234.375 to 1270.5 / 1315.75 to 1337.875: 0.56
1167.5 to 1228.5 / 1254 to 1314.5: 0.78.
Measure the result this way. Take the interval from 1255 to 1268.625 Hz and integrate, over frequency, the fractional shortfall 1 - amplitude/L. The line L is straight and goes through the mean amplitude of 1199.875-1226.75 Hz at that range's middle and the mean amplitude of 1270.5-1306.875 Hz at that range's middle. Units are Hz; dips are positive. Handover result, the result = -2.70 Hz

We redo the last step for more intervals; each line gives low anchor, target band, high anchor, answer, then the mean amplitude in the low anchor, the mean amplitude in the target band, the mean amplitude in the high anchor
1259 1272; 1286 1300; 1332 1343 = 2.4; 26.9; 20.1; 19.6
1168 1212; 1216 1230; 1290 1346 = -2.9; 26.5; 28.8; 15.9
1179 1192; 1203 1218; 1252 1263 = -0.2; 25.9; 26.9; 27.9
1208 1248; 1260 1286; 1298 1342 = -4.0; 28.9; 25.4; 14.7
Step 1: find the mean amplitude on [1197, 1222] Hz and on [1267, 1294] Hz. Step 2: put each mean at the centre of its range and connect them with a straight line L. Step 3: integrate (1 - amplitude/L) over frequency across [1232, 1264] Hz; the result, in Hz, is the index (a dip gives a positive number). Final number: -4.5 Hz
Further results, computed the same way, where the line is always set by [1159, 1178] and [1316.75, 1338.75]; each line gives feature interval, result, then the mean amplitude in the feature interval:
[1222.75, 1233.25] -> -3.43 Hz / 28.7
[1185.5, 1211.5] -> -3.19 Hz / 26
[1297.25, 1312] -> 4.12 Hz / 12.6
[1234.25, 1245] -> -4.88 Hz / 30.5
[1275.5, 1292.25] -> -4.20 Hz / 23.3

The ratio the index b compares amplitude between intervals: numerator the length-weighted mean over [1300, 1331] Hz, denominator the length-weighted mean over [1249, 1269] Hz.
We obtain 0.5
